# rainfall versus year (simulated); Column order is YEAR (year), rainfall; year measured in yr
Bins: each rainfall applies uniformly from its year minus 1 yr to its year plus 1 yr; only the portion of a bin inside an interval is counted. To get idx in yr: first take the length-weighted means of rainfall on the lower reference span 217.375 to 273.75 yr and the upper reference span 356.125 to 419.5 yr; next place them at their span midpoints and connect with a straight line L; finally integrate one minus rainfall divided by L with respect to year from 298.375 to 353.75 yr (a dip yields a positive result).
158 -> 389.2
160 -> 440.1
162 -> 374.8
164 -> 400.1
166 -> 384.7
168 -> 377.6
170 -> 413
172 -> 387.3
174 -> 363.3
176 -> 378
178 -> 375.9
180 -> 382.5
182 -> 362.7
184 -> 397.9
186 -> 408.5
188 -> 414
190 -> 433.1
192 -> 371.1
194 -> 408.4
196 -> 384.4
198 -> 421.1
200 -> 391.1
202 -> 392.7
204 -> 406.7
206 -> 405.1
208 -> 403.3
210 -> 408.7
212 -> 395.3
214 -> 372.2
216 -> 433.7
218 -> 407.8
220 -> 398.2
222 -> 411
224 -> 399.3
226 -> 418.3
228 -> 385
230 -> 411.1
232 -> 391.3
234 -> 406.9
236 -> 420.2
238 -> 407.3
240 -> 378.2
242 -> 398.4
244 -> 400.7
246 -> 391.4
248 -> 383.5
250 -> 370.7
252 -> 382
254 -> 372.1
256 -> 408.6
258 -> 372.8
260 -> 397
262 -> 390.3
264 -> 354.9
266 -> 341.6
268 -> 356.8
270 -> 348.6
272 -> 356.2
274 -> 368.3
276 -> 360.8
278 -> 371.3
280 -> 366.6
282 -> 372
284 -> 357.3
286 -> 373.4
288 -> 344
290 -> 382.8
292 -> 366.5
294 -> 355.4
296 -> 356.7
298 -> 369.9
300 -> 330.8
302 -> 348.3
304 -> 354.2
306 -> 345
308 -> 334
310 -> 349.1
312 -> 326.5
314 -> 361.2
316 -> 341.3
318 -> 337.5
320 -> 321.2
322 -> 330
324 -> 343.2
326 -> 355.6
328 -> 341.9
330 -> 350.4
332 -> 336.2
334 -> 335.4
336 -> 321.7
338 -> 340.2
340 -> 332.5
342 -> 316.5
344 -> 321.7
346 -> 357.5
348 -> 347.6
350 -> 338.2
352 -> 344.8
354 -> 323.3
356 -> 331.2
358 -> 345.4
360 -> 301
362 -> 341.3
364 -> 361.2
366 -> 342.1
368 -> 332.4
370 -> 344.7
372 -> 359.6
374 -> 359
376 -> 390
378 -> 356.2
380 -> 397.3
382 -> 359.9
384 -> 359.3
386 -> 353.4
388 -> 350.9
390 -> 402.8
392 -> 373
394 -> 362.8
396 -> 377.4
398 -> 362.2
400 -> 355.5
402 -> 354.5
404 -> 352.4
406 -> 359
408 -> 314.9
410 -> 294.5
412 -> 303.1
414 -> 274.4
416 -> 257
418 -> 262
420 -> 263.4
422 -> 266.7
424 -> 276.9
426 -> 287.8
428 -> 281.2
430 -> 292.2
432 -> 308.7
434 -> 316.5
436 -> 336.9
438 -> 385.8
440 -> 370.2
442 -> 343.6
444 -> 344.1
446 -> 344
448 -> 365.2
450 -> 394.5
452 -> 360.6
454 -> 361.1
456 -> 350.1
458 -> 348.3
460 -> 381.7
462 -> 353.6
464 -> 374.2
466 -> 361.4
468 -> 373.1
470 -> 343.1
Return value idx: 3.5 yr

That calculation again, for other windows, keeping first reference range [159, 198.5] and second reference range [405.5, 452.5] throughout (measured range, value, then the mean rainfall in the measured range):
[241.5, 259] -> -0.7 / 386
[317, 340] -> 0.6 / 337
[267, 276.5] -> 0.2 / 358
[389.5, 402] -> -1.7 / 370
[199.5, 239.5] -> -2.3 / 403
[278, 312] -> 0.1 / 356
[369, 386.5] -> -1.7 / 365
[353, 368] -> 0.1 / 335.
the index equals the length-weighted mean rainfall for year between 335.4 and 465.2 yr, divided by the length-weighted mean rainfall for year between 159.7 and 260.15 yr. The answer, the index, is 0.86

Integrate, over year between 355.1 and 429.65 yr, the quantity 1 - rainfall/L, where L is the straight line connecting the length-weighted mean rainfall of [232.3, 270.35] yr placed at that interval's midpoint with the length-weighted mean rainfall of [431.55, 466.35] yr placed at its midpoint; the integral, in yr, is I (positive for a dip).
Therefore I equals 6.24 yr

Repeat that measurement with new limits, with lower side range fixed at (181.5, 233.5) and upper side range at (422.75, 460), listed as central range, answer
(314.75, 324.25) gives 0.9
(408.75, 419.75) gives 2.1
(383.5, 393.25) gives -0.4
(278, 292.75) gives 0.5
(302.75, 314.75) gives 0.9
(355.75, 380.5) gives 0.5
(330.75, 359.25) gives 2.3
